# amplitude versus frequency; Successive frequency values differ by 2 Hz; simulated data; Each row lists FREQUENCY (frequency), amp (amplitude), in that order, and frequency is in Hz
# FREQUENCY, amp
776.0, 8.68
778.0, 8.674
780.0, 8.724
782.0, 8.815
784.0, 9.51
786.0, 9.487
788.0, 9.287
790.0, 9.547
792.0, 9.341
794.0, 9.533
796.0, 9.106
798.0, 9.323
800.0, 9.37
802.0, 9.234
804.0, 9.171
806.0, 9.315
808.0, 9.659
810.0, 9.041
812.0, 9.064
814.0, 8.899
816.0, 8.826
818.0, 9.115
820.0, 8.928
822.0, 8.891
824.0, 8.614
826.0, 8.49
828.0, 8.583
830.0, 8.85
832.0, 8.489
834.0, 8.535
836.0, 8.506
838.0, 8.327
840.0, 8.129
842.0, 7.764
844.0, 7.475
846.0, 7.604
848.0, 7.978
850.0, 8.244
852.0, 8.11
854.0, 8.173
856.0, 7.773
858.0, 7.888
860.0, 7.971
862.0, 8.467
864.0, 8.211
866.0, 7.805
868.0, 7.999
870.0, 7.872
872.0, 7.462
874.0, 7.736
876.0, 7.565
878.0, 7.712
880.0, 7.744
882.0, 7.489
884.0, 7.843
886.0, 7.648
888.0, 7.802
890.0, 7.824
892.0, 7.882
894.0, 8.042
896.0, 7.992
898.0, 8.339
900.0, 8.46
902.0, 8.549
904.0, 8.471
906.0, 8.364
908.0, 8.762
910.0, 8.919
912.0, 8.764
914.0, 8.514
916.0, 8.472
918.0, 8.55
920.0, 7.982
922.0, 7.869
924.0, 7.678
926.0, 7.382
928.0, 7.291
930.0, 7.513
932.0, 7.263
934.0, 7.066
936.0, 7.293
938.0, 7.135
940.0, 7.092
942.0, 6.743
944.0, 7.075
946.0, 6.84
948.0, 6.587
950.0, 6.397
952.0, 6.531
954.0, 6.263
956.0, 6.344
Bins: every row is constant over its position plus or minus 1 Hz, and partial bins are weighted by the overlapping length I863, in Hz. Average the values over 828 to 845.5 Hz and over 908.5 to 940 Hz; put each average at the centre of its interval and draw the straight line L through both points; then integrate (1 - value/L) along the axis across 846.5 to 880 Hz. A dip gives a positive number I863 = 0.85 Hz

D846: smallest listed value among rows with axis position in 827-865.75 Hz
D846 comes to 7.475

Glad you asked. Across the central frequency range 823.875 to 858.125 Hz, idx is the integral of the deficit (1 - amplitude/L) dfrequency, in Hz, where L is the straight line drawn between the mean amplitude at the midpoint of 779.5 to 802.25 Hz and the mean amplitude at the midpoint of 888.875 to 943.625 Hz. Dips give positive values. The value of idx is 2.2 Hz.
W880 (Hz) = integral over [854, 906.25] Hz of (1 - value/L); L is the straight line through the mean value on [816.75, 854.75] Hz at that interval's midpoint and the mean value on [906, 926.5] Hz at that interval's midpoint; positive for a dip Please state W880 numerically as 2.4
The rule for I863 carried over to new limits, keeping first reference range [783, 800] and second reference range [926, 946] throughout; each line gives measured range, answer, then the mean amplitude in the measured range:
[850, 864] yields 0.5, 8.09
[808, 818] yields 0.0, 9.04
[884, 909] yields -1.3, 8.16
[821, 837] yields 0.3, 8.62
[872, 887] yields 0.7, 7.66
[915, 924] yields -0.9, 8.16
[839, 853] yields 1.1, 7.9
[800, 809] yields -0.2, 9.35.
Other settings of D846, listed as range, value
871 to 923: 7.462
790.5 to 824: 8.614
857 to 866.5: 7.805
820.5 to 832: 8.489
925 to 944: 6.743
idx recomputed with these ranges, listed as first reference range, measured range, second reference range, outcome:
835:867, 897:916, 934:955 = -3.29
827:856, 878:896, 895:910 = 1.27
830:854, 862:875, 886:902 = 0.32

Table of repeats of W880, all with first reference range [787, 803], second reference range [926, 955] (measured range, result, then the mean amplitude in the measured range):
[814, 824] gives 0.05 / 8.9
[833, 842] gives 0.35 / 8.31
